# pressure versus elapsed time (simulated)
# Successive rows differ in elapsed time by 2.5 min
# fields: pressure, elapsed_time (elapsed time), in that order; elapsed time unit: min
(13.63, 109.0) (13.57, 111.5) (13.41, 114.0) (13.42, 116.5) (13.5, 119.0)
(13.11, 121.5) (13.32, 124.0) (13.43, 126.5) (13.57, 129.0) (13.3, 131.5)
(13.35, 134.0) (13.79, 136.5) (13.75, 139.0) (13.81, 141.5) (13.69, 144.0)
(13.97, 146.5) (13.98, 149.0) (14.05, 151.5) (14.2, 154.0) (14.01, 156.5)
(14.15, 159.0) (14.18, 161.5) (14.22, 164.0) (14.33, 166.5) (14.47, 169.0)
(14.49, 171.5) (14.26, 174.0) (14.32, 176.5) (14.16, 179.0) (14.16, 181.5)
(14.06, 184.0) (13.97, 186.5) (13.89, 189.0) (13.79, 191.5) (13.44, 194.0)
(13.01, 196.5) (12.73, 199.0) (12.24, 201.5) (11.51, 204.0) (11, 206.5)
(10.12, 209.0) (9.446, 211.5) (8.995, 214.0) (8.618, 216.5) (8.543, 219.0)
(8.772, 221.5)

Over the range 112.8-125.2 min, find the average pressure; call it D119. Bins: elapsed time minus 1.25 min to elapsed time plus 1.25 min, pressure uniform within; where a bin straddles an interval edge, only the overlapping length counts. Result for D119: 13.4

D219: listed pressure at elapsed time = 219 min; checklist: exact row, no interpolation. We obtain 8.543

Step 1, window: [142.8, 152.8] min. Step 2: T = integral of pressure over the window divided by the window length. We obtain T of 13.9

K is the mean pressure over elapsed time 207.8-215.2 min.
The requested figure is 9.52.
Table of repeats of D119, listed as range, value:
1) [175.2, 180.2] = 14.2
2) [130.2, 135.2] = 13.3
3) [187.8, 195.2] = 13.7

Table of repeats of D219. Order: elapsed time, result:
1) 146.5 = 13.97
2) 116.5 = 13.42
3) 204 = 11.51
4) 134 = 13.35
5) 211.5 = 9.446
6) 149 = 13.98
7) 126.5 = 13.43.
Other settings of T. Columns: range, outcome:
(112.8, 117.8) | 13.4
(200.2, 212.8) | 10.9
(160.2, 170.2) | 14.3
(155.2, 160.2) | 14.1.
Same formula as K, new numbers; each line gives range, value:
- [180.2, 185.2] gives 14.1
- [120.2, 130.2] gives 13.4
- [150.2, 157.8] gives 14.1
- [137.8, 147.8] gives 13.8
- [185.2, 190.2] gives 13.9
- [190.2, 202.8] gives 13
